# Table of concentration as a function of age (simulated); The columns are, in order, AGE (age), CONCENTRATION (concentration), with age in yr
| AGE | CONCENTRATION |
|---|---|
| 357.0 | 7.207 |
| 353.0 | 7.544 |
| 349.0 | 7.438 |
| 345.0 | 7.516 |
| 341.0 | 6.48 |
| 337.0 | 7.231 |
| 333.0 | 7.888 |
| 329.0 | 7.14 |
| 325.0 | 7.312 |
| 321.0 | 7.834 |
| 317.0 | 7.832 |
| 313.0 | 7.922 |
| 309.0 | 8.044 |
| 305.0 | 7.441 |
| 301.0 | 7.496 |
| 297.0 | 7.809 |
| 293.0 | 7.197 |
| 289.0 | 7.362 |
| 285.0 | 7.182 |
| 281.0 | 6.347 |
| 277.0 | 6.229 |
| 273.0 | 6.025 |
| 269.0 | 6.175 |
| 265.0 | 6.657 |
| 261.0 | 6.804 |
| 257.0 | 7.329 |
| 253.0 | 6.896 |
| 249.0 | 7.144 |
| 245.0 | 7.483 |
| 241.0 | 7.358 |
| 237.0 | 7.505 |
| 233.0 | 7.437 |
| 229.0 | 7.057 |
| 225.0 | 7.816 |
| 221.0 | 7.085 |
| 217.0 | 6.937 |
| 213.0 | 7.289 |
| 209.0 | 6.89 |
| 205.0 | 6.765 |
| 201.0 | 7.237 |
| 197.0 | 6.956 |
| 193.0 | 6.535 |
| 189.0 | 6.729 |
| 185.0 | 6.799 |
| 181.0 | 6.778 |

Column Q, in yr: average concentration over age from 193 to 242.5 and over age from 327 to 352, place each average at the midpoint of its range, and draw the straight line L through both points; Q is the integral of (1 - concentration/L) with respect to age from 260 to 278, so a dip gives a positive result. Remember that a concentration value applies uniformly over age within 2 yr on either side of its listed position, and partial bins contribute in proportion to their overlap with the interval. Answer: 2.1 yr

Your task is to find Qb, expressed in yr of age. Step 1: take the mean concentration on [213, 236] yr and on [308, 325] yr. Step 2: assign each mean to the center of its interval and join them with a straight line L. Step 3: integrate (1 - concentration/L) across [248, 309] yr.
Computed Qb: 5.1 yr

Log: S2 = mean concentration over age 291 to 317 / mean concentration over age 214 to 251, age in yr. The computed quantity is 1.05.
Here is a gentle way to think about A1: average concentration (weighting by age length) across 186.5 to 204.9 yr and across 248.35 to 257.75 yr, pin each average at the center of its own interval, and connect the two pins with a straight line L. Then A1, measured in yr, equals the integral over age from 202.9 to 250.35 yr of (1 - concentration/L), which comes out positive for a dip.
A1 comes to -1.7 yr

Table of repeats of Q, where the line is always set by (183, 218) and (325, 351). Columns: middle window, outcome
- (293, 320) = -2.0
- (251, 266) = 0.3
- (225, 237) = -0.7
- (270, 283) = 1.7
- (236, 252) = -0.7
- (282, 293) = 0.0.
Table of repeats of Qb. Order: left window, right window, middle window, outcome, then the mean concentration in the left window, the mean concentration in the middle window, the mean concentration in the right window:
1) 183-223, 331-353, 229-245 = -0.8 yr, 6.92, 7.39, 7.33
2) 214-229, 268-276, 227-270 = -3.0 yr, 7.25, 7.1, 6.11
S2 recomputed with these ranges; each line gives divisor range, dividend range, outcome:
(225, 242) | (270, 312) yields 0.96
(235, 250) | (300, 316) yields 1.05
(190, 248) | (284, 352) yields 1.05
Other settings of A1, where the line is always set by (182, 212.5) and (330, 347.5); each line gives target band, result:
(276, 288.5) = 0.71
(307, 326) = -1.59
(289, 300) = -0.51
